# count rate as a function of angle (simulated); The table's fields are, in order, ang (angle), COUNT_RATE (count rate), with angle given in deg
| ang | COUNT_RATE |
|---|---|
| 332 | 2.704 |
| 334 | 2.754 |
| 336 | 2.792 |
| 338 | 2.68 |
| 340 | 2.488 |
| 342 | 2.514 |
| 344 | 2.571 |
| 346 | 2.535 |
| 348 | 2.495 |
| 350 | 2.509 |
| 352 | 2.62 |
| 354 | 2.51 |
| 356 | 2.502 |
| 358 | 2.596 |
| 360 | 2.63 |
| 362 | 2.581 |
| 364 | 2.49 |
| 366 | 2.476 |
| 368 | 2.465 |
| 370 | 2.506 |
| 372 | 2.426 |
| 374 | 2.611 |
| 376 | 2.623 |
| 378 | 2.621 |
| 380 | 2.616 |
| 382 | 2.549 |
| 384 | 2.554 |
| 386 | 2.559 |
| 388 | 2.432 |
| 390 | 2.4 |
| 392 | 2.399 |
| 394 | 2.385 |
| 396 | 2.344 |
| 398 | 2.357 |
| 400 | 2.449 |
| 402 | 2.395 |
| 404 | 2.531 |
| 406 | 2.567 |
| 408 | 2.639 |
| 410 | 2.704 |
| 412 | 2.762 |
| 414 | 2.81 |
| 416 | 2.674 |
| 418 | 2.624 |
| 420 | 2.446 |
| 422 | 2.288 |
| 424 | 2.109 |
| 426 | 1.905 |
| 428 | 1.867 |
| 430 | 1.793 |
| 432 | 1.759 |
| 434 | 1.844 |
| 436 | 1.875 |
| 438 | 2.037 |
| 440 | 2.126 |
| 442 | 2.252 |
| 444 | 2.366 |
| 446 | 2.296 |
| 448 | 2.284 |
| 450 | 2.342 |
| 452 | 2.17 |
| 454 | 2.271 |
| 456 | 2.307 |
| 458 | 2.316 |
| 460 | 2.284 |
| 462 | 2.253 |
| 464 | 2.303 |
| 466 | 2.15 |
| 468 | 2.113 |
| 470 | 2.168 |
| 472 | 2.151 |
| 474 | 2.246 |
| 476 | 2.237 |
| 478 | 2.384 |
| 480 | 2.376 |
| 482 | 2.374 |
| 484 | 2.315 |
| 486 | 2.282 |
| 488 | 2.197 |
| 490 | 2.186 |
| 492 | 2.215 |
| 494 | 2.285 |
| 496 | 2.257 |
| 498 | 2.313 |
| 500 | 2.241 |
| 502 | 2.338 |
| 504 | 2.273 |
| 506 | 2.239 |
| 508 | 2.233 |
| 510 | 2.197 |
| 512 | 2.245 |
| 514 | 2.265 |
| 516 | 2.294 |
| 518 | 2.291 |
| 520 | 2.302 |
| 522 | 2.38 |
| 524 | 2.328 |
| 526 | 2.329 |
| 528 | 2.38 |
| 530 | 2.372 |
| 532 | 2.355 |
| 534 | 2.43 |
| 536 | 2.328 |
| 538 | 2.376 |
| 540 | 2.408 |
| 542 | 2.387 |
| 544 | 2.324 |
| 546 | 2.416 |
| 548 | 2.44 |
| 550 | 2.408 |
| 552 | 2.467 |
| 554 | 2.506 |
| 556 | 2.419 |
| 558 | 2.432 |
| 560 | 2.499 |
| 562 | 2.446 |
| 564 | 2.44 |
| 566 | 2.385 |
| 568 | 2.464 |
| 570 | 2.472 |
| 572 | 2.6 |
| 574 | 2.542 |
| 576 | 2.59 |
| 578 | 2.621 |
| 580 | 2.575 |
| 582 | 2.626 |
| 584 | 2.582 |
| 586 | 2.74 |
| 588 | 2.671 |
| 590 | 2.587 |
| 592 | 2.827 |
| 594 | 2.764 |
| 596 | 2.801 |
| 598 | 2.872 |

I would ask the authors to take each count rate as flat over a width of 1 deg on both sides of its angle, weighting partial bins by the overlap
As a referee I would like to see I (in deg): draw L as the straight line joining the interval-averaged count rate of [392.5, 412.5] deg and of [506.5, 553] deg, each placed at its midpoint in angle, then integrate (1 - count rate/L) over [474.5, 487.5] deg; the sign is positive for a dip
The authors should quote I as 0.5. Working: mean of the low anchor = 2.5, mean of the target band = 2.32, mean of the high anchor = 2.34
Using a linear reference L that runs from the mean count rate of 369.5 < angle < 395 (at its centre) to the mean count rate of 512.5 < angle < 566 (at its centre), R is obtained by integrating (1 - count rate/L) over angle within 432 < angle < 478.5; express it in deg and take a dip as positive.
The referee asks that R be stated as 4.9 deg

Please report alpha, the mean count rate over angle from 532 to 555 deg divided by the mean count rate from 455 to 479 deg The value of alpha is 1.07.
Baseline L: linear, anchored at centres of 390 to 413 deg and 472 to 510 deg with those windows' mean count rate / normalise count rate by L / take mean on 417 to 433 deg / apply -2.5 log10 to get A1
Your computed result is 0.16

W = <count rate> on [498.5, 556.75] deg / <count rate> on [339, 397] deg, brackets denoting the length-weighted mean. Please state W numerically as 0.93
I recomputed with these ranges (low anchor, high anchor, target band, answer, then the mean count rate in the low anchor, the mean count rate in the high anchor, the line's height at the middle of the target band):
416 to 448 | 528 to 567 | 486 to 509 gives 0.4 deg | 2.13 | 2.41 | 2.29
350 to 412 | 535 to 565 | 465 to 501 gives 3.1 deg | 2.52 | 2.42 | 2.46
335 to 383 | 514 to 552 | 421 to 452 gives 4.9 deg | 2.56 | 2.36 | 2.47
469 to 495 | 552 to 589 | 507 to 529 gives 0.7 deg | 2.26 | 2.53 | 2.37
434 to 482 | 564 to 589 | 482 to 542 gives 2.0 deg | 2.23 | 2.57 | 2.38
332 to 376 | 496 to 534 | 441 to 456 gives 0.8 deg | 2.56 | 2.3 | 2.41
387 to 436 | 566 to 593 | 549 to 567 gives 0.9 deg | 2.34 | 2.6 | 2.57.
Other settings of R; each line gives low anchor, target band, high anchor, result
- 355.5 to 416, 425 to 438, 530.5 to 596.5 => 3.46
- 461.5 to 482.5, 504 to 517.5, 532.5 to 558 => 0.48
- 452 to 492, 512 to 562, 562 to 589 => 1.36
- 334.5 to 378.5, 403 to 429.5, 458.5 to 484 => -0.44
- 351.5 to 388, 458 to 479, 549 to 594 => 2.59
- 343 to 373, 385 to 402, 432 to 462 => -0.17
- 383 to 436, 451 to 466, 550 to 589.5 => 0.92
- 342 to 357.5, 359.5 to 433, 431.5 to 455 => -3.10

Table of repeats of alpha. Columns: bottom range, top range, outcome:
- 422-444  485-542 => 1.16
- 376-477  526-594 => 1.07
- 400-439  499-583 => 1.04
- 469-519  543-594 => 1.12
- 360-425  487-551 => 0.92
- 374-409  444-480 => 0.90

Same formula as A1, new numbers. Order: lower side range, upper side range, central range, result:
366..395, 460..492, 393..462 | 0.039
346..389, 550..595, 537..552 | 0.067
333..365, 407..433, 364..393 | -0.016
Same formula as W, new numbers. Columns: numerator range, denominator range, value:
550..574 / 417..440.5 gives 1.20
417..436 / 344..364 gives 0.81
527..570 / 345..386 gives 0.95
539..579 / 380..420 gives 0.97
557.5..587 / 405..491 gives 1.12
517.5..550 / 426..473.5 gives 1.11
